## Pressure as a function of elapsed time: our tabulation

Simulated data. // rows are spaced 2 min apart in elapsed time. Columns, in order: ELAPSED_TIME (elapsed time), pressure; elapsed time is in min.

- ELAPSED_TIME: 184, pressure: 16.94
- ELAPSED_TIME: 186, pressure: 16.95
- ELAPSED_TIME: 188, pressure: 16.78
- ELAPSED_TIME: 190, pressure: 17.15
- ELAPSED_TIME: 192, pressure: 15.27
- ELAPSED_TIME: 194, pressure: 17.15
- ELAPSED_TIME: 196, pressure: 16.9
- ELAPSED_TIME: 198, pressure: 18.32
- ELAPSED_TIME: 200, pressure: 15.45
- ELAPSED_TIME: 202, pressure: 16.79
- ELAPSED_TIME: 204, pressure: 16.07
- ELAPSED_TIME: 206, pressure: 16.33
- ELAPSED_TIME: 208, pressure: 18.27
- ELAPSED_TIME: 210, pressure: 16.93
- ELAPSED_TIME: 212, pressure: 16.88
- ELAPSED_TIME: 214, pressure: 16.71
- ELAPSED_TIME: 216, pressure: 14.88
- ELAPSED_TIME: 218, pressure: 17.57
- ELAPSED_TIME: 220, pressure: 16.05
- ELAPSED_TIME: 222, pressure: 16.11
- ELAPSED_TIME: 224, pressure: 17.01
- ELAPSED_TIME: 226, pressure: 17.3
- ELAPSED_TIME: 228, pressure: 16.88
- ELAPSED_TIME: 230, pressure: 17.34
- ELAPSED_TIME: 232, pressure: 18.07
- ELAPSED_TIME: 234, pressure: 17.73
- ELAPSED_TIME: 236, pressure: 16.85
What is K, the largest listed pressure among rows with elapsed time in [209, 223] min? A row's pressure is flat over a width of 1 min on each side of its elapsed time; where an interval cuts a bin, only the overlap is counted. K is 17.57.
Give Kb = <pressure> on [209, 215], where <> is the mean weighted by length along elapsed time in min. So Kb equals 16.8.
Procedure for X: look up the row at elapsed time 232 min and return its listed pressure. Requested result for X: 18.07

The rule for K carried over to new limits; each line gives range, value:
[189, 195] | 17.15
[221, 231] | 17.34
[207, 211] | 18.27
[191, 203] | 18.32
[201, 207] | 16.79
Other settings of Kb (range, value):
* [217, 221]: 16.8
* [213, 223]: 16.3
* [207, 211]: 17.6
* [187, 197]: 16.6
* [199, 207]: 16.2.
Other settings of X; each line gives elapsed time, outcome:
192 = 15.27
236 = 16.85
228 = 16.88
